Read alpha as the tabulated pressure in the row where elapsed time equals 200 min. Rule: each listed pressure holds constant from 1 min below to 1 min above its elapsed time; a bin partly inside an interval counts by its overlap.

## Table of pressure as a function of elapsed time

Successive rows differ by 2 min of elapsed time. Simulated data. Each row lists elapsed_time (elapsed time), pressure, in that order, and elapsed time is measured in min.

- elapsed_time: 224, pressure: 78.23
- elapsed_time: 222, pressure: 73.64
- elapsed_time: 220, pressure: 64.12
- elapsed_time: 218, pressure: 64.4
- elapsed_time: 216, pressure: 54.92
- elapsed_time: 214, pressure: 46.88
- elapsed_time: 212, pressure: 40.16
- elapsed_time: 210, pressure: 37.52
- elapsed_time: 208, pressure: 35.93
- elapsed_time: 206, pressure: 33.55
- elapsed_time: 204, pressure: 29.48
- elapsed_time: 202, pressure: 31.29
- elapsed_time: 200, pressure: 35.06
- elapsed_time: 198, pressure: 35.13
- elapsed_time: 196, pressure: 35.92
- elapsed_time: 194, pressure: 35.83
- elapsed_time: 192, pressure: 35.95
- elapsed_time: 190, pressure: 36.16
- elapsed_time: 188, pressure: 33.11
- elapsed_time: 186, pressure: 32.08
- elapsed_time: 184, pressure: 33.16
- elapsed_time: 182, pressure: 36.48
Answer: 35.06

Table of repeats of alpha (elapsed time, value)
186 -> 32.08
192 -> 35.95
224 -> 78.23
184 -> 33.16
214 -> 46.88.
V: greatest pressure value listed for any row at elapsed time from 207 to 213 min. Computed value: 40.16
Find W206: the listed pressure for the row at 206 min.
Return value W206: 33.55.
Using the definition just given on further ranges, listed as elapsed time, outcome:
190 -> 36.16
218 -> 64.4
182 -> 36.48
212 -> 40.16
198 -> 35.13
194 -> 35.83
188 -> 33.11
